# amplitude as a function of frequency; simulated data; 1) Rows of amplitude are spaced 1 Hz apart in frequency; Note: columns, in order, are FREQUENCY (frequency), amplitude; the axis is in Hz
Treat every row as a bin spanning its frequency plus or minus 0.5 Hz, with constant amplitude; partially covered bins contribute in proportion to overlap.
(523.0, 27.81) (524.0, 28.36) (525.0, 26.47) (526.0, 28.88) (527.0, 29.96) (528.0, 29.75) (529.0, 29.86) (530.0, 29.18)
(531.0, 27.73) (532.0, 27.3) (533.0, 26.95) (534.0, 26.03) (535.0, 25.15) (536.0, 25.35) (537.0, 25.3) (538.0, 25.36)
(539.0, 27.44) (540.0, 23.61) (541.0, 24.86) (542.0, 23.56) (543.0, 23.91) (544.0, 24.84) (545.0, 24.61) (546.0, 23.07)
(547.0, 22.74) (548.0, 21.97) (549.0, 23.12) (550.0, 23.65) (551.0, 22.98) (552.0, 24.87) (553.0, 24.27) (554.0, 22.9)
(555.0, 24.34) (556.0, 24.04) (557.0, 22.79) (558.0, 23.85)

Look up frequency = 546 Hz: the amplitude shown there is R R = 23.07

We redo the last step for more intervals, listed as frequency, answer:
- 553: 24.27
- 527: 29.96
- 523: 27.81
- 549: 23.12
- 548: 21.97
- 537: 25.3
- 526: 28.88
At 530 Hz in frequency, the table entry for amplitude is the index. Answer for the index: 29.18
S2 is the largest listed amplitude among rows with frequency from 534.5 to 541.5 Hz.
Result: 27.44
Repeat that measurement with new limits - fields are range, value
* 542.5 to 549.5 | 24.84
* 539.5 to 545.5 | 24.86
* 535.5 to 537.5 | 25.35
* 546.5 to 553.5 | 24.87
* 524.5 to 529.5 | 29.96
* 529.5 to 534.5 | 29.18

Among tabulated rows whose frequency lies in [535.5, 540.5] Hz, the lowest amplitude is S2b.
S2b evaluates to 23.61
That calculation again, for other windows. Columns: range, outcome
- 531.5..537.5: 25.15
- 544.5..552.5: 21.97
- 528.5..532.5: 27.3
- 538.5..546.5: 23.07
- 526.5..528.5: 29.75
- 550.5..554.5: 22.9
